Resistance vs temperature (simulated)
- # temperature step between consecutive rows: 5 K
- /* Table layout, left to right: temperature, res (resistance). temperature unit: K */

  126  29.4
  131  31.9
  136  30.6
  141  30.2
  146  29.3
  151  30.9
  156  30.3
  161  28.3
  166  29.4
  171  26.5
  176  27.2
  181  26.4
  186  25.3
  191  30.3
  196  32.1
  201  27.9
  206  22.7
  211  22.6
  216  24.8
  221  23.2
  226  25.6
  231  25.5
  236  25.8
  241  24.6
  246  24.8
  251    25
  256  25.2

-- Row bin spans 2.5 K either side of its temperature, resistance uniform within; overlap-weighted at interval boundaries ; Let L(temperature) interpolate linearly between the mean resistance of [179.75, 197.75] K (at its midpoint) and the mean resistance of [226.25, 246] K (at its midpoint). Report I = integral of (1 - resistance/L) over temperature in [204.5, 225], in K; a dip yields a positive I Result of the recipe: 2.45 K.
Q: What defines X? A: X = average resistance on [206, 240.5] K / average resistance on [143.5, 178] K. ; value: 0.85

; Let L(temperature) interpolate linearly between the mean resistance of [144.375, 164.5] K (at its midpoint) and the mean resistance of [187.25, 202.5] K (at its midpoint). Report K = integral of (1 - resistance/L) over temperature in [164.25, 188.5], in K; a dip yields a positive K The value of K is 2.4 K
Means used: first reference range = 29.7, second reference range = 29.9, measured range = 26.9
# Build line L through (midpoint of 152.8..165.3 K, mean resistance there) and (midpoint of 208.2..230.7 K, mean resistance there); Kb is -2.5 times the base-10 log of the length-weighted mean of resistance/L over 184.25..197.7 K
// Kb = -0.10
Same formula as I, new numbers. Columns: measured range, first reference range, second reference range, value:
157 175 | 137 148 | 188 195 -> 1.1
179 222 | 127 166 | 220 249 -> 1.2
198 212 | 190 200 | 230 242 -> 2.2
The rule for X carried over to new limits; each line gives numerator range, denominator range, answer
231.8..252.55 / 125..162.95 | 0.83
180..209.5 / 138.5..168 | 0.92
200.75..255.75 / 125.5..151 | 0.81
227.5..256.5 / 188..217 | 0.94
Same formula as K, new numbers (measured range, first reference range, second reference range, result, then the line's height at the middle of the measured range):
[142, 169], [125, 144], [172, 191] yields -0.66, 28.9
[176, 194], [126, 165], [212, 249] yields 0.13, 27.7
